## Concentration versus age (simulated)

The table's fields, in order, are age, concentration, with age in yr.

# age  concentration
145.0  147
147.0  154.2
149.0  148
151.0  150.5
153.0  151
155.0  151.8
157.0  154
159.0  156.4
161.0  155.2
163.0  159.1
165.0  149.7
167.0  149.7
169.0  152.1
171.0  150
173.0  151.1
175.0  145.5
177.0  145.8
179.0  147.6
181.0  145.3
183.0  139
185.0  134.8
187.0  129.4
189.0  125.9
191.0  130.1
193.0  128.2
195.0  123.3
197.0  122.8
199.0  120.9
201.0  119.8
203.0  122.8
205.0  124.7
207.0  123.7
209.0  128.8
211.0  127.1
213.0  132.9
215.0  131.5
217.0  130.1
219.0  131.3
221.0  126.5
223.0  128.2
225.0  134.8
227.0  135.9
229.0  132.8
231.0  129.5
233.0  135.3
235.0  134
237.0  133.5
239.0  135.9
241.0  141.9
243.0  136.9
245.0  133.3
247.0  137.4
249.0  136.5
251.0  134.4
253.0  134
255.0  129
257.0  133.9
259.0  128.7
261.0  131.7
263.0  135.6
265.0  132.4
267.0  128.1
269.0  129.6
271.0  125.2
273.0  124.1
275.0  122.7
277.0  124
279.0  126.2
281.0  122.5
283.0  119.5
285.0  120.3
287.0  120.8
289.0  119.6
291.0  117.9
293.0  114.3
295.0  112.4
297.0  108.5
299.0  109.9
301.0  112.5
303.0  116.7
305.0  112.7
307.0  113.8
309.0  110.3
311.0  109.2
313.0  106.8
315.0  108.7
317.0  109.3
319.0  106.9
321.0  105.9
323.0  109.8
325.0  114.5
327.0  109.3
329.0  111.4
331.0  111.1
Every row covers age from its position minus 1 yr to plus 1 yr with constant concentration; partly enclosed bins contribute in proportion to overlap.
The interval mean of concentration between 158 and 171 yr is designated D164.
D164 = 153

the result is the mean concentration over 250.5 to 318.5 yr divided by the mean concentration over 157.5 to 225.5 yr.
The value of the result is 0.9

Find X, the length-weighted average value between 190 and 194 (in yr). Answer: 129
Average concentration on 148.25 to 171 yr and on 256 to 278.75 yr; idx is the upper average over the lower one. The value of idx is 0.8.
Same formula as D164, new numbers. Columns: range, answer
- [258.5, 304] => 122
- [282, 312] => 115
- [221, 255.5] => 134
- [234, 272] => 133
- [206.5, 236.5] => 131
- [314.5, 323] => 108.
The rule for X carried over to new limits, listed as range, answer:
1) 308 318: 109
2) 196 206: 122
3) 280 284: 121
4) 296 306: 112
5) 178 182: 146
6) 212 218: 132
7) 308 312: 110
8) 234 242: 136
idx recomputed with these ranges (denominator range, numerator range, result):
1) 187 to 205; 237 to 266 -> 1.08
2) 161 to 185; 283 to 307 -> 0.78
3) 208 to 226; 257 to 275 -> 0.99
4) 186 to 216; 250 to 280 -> 1.03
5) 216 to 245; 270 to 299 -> 0.90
